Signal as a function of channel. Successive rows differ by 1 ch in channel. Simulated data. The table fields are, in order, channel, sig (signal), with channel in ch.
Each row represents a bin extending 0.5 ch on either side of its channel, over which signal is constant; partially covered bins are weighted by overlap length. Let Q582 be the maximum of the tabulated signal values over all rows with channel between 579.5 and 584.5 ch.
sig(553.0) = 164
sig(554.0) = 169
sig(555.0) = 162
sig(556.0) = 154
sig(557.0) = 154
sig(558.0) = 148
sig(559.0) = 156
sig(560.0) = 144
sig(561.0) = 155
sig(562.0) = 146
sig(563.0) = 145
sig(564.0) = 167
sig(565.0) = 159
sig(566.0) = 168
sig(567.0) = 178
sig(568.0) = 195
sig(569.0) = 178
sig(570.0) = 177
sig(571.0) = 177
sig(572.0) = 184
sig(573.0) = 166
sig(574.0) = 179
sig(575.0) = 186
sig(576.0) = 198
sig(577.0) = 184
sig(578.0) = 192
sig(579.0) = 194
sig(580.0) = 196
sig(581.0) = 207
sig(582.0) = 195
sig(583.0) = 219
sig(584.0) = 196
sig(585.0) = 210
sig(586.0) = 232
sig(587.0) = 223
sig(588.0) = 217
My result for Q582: 219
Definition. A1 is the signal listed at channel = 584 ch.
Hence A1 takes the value 196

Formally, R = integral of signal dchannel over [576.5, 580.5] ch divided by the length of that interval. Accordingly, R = 192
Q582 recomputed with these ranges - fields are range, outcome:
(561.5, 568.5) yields 195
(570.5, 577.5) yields 198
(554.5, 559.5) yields 162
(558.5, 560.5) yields 156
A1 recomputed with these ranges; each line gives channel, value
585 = 210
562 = 146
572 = 184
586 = 232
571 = 177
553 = 164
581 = 207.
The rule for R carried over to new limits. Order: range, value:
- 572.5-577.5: 183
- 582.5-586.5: 214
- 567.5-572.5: 182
